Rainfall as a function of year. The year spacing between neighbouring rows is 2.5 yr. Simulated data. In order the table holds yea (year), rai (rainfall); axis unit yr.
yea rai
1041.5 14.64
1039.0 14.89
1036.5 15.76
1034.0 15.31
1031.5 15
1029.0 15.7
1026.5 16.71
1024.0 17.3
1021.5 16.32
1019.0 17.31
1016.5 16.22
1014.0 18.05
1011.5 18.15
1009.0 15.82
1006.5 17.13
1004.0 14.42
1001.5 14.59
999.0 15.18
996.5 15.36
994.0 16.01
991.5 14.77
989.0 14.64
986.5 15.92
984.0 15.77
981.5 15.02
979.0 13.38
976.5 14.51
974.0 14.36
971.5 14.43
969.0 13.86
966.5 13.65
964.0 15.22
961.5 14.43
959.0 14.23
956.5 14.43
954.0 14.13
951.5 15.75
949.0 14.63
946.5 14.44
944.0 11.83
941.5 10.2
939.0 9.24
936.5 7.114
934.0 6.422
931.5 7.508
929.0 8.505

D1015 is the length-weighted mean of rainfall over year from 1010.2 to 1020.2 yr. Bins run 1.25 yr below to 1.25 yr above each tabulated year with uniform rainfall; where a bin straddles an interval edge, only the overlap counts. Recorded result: 17.4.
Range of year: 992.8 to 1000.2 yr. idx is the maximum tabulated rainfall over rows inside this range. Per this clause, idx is 16.01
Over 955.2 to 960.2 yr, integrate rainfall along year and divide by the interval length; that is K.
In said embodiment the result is 14.3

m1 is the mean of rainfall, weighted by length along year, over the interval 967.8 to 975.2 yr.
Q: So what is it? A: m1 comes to 14.2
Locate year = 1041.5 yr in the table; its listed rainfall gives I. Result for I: 14.64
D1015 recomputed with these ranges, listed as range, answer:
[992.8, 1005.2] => 15.1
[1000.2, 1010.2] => 15.5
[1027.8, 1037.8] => 15.4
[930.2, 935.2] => 6.99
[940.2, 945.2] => 11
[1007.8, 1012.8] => 17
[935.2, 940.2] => 8.15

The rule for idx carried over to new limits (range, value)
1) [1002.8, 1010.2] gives 17.13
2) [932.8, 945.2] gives 11.83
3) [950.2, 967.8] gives 15.75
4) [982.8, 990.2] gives 15.92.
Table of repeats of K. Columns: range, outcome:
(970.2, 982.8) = 14.3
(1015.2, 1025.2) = 16.8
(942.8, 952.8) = 14.2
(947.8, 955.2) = 14.8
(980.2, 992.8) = 15.2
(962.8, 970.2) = 14.2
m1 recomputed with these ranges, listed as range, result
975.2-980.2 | 14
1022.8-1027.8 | 17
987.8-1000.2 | 15.2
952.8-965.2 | 14.5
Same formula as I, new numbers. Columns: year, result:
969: 13.86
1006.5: 17.13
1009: 15.82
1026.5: 16.71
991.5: 14.77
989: 14.64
